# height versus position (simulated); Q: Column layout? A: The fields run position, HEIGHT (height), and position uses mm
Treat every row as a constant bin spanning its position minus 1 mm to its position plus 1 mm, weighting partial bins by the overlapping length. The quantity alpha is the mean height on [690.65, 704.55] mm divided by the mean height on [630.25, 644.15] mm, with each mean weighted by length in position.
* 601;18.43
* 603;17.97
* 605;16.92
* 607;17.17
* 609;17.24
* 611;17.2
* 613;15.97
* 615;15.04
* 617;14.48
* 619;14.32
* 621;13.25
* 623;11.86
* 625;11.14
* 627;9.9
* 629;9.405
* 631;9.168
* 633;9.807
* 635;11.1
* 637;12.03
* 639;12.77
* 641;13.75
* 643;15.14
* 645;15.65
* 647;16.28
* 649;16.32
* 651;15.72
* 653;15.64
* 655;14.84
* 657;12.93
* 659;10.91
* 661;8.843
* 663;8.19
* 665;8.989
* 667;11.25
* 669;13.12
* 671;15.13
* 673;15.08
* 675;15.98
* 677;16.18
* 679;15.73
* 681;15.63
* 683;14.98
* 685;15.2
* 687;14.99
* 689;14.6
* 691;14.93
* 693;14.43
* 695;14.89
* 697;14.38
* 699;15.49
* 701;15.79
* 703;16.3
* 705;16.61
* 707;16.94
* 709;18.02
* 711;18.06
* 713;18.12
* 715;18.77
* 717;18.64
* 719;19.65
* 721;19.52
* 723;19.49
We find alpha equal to 1.26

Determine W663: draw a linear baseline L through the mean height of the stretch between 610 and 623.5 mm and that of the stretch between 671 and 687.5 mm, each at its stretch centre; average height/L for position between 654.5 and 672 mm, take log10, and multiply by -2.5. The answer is 0.31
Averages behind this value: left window 14.7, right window 15.5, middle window 11.5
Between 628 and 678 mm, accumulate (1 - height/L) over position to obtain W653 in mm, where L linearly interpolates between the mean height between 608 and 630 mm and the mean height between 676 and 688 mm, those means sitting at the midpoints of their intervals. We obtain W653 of 5.65 mm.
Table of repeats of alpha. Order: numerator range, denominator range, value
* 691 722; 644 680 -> 1.24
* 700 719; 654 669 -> 1.60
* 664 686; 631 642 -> 1.23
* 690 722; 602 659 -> 1.21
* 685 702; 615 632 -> 1.26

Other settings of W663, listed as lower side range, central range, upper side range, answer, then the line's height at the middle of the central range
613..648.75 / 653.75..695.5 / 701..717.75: 0.138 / 15.5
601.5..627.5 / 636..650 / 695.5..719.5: 0.078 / 15.6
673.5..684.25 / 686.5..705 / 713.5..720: 0.132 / 17.1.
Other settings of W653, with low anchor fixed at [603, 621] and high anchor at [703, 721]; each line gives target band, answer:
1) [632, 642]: 2.80 mm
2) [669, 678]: 1.02 mm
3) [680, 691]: 1.54 mm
